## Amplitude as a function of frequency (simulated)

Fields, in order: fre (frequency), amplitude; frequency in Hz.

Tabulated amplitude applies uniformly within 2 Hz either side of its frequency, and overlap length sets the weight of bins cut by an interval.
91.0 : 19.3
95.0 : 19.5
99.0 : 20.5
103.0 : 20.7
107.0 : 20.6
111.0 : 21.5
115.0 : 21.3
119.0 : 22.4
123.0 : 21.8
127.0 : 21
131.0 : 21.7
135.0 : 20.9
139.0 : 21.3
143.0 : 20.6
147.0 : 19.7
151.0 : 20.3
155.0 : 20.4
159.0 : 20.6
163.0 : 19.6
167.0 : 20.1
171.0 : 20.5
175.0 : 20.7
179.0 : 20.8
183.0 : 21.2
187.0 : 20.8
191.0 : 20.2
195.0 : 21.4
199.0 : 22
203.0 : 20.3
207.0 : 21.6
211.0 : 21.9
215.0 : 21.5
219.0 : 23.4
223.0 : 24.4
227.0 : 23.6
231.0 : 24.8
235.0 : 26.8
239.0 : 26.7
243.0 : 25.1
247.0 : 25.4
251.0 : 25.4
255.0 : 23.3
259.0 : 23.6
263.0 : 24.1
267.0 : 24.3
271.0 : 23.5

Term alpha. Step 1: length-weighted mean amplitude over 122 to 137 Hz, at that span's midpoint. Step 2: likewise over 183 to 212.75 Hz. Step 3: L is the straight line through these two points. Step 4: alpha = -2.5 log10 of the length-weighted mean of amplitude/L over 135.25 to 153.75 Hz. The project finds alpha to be 0.04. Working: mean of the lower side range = 21.3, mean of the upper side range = 21.2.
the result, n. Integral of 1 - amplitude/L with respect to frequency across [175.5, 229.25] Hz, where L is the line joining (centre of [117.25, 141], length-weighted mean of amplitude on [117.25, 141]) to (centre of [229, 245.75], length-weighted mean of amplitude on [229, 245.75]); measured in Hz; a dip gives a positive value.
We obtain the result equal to 5.90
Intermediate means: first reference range 21.5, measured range 21.8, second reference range 25.8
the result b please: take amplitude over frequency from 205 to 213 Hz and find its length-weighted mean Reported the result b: 21.8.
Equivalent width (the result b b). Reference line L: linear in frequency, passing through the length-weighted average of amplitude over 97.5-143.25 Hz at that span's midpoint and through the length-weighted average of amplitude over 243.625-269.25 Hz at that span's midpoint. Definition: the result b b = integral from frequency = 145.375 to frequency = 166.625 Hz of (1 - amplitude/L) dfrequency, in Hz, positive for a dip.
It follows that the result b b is 1.9 Hz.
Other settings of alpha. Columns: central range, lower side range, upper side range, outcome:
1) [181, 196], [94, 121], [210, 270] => 0.11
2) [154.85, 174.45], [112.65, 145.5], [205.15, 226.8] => 0.08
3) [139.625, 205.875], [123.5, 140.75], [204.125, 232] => 0.07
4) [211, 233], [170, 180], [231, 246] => 0.05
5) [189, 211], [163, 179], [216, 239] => 0.07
